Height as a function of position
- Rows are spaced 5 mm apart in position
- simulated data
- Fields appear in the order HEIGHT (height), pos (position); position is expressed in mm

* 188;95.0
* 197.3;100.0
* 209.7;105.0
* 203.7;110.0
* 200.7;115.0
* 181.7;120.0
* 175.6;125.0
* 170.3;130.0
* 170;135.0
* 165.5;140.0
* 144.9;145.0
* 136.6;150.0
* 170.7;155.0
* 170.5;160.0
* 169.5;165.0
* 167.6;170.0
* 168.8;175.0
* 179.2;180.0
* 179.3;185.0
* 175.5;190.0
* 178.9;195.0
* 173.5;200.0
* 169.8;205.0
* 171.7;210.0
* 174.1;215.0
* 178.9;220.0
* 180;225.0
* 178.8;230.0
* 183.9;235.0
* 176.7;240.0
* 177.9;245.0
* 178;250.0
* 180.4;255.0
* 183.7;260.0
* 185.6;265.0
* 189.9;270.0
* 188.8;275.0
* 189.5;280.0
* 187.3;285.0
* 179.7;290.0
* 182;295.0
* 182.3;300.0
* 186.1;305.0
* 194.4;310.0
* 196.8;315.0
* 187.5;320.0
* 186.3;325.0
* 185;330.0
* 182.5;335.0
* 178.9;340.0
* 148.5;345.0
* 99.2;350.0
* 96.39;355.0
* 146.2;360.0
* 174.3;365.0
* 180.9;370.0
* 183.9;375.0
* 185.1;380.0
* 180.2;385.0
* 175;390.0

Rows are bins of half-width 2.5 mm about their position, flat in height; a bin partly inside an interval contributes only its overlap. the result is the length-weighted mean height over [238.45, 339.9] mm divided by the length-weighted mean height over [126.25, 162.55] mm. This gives 1.1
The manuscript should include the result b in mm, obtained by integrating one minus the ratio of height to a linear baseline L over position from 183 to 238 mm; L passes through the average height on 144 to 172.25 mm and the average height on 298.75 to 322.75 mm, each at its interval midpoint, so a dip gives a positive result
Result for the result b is -2.0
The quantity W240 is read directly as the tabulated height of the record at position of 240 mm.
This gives 176.7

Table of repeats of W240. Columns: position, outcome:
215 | 174.1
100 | 197.3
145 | 144.9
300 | 182.3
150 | 136.6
